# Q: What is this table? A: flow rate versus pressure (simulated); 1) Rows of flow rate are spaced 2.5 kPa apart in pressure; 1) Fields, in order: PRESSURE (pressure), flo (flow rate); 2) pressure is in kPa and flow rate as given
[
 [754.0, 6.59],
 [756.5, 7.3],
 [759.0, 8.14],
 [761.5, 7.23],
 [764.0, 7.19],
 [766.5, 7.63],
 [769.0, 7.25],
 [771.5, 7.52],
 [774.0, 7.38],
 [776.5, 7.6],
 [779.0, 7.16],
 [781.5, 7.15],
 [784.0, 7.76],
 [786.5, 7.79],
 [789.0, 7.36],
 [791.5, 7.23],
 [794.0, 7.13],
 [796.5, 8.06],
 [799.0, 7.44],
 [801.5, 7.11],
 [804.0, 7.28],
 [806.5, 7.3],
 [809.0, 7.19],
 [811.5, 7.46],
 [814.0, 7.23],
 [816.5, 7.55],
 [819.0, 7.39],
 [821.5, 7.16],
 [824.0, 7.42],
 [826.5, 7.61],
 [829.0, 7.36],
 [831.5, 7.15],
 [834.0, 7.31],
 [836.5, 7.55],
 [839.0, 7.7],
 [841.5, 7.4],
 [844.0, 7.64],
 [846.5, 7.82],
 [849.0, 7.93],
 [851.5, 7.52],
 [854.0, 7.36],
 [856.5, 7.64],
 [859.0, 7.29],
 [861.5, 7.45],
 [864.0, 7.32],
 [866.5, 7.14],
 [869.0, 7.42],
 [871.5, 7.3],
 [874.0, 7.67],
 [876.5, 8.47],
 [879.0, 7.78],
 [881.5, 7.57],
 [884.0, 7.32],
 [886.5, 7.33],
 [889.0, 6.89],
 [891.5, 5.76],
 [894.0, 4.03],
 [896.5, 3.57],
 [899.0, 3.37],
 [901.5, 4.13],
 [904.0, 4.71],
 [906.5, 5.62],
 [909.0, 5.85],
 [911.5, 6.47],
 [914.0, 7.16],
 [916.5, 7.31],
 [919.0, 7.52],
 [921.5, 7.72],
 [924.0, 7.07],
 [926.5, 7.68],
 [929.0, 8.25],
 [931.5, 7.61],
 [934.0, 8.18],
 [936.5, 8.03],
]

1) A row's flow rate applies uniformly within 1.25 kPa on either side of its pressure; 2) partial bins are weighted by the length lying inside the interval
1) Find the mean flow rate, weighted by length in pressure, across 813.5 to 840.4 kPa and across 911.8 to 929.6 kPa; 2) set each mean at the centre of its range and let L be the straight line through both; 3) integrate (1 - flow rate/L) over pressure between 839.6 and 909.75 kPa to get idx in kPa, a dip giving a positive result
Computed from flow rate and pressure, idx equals 6.8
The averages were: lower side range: 7.41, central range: 6.7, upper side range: 7.45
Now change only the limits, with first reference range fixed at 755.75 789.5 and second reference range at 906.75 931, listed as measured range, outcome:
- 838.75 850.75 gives -0.6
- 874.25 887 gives -0.8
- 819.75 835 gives 0.0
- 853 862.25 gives -0.2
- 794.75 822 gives 0.1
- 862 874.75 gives -0.2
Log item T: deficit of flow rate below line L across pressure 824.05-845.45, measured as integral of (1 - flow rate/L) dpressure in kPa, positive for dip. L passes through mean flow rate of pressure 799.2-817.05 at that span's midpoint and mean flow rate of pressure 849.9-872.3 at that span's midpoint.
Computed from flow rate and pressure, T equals -0.3 kPa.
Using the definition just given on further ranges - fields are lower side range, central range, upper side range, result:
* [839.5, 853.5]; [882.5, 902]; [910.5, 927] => 5.4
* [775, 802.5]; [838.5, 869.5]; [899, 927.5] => -2.9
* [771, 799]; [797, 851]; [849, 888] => 0.4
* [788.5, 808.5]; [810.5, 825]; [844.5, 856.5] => 0.2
